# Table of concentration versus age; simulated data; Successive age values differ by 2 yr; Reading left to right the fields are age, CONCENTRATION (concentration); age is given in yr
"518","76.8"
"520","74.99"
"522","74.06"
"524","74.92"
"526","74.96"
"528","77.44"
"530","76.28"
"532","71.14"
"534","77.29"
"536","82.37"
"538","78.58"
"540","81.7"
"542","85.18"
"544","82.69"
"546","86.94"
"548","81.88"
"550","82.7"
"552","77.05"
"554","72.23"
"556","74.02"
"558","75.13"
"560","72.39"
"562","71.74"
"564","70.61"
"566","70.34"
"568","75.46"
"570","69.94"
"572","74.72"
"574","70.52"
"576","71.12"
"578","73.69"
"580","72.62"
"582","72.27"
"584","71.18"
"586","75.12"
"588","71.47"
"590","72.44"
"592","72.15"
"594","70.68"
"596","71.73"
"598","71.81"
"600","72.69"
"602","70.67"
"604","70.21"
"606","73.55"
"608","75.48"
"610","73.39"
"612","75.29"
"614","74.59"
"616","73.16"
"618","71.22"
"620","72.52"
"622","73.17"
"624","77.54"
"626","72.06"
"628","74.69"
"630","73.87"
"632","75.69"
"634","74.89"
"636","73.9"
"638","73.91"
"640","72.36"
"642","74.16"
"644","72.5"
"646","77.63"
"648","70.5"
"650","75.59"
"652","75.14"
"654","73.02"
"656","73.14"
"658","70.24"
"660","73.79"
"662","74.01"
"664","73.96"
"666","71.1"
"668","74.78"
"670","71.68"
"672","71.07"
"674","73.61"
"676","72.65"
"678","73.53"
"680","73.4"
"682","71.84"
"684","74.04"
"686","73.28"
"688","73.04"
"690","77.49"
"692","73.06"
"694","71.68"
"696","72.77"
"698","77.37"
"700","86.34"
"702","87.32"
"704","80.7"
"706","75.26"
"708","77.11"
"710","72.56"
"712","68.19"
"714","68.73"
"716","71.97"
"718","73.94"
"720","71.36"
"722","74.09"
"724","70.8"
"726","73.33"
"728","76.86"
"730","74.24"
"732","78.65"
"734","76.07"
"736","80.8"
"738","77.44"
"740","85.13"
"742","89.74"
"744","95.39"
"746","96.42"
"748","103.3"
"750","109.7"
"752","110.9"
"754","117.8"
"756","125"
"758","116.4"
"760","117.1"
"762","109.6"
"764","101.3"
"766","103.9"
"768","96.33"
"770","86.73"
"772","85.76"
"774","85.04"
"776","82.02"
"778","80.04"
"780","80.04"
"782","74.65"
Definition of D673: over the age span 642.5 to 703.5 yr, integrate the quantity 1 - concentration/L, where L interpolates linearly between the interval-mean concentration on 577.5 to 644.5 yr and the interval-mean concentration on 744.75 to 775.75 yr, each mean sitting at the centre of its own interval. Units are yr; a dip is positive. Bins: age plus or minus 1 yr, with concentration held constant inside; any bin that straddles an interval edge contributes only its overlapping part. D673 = 8.1 yr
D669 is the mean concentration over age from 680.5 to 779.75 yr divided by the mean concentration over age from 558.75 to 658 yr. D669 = 1.17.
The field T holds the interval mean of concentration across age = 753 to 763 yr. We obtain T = 117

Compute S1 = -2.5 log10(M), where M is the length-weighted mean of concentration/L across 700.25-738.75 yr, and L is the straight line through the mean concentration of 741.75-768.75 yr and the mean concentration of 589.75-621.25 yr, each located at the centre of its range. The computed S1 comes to 0.29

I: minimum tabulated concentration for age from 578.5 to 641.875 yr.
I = 70.21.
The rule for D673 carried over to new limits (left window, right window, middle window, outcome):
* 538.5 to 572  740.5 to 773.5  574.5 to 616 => 4.8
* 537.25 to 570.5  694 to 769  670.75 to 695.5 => 3.3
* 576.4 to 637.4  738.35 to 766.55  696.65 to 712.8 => 2.8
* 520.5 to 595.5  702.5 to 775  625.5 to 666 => 3.9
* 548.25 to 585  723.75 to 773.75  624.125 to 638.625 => 1.2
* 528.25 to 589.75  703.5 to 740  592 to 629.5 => 1.2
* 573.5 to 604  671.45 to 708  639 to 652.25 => 0.0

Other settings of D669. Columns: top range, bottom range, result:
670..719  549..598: 1.02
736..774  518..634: 1.35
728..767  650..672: 1.34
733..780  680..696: 1.32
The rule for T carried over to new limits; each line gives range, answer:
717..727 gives 72.7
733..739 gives 78.1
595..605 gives 71.4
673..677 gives 73.1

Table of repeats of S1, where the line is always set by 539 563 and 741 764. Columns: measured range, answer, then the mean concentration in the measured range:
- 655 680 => 0.30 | 72.8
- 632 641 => 0.23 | 74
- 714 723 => 0.38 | 72.4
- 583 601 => 0.17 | 72.1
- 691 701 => 0.29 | 76.2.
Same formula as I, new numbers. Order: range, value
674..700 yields 71.68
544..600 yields 69.94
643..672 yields 70.24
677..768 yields 68.19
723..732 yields 70.8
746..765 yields 96.42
